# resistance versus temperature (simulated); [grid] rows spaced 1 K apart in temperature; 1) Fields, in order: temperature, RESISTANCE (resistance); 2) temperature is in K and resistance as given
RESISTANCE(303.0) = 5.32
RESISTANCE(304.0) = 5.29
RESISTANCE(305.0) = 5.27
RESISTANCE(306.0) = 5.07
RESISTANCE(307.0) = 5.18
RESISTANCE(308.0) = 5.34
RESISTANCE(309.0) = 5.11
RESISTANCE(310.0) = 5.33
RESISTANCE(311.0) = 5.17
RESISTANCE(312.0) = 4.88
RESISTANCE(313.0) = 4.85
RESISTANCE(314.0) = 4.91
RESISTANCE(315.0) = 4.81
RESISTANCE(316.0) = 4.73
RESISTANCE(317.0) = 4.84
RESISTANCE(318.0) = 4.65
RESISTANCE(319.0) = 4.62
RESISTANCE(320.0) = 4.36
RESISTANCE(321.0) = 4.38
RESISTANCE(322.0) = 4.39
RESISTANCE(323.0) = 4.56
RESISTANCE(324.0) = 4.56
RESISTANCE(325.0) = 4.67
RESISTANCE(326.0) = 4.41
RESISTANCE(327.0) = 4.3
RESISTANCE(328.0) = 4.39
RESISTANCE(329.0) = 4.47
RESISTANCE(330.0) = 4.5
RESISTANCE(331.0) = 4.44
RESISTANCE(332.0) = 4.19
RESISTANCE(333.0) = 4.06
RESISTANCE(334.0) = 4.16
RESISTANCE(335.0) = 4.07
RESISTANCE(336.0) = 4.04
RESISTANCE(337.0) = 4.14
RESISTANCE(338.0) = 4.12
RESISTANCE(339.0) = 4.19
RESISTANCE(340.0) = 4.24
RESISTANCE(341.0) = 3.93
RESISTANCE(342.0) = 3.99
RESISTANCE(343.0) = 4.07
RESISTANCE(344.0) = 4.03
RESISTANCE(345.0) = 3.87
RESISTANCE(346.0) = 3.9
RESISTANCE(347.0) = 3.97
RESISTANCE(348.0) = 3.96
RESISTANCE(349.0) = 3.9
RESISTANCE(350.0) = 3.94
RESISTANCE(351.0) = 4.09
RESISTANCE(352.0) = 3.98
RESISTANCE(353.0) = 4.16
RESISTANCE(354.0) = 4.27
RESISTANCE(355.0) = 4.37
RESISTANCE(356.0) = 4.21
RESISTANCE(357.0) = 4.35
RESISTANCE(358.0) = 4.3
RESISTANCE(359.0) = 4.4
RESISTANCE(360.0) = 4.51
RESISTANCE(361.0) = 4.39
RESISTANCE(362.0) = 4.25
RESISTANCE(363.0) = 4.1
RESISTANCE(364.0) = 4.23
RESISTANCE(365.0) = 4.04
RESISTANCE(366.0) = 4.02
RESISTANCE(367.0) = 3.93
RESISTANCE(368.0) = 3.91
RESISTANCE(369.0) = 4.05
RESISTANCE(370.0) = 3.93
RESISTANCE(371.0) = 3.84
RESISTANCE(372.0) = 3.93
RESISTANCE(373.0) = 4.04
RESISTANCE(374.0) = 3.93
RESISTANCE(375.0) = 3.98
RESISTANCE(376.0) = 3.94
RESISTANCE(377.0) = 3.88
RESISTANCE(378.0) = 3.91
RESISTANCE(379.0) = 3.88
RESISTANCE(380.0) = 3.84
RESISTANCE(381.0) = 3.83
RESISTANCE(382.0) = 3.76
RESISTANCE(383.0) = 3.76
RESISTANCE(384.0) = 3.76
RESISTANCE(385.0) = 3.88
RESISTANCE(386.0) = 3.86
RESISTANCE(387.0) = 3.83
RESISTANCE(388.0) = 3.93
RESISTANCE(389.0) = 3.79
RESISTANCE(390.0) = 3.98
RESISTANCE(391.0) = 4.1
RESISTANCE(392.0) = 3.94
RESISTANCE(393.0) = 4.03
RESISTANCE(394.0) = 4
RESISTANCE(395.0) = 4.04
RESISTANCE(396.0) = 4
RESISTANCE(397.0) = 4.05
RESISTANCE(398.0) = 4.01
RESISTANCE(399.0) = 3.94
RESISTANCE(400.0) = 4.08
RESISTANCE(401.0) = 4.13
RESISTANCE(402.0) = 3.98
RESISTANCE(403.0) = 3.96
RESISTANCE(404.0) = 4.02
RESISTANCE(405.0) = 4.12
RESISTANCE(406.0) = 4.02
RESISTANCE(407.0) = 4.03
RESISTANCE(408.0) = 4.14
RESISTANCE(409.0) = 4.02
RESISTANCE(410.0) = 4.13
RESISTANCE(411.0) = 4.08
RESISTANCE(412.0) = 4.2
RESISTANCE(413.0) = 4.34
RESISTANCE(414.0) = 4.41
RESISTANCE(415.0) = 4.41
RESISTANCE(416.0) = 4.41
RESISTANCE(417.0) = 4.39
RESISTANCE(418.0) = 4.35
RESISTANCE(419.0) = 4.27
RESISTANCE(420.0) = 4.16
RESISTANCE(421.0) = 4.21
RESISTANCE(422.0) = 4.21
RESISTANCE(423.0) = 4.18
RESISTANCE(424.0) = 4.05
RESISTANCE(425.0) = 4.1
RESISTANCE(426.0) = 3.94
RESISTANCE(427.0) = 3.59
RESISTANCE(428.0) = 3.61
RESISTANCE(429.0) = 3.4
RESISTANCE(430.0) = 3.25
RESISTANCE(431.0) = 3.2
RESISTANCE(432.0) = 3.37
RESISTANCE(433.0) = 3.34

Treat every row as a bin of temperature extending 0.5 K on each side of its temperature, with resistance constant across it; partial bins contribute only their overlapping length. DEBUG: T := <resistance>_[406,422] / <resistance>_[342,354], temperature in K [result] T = 1.06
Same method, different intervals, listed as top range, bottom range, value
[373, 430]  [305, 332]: 0.85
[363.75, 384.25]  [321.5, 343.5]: 0.92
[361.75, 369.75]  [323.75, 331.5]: 0.91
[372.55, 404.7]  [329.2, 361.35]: 0.95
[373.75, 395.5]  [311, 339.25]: 0.87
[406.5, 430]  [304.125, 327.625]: 0.85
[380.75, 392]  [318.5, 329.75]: 0.87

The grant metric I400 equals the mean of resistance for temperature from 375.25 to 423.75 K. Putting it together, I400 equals 4.05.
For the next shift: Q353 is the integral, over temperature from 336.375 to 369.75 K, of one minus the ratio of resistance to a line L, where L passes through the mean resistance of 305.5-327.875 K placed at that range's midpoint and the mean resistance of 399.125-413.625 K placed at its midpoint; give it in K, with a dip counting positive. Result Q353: 2.8 K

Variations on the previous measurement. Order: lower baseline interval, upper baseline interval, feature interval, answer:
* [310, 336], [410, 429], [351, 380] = 1.81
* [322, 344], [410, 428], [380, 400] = 1.34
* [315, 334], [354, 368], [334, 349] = 1.11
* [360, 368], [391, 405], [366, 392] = 1.20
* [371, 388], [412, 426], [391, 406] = 0.12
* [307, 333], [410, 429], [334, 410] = 6.30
